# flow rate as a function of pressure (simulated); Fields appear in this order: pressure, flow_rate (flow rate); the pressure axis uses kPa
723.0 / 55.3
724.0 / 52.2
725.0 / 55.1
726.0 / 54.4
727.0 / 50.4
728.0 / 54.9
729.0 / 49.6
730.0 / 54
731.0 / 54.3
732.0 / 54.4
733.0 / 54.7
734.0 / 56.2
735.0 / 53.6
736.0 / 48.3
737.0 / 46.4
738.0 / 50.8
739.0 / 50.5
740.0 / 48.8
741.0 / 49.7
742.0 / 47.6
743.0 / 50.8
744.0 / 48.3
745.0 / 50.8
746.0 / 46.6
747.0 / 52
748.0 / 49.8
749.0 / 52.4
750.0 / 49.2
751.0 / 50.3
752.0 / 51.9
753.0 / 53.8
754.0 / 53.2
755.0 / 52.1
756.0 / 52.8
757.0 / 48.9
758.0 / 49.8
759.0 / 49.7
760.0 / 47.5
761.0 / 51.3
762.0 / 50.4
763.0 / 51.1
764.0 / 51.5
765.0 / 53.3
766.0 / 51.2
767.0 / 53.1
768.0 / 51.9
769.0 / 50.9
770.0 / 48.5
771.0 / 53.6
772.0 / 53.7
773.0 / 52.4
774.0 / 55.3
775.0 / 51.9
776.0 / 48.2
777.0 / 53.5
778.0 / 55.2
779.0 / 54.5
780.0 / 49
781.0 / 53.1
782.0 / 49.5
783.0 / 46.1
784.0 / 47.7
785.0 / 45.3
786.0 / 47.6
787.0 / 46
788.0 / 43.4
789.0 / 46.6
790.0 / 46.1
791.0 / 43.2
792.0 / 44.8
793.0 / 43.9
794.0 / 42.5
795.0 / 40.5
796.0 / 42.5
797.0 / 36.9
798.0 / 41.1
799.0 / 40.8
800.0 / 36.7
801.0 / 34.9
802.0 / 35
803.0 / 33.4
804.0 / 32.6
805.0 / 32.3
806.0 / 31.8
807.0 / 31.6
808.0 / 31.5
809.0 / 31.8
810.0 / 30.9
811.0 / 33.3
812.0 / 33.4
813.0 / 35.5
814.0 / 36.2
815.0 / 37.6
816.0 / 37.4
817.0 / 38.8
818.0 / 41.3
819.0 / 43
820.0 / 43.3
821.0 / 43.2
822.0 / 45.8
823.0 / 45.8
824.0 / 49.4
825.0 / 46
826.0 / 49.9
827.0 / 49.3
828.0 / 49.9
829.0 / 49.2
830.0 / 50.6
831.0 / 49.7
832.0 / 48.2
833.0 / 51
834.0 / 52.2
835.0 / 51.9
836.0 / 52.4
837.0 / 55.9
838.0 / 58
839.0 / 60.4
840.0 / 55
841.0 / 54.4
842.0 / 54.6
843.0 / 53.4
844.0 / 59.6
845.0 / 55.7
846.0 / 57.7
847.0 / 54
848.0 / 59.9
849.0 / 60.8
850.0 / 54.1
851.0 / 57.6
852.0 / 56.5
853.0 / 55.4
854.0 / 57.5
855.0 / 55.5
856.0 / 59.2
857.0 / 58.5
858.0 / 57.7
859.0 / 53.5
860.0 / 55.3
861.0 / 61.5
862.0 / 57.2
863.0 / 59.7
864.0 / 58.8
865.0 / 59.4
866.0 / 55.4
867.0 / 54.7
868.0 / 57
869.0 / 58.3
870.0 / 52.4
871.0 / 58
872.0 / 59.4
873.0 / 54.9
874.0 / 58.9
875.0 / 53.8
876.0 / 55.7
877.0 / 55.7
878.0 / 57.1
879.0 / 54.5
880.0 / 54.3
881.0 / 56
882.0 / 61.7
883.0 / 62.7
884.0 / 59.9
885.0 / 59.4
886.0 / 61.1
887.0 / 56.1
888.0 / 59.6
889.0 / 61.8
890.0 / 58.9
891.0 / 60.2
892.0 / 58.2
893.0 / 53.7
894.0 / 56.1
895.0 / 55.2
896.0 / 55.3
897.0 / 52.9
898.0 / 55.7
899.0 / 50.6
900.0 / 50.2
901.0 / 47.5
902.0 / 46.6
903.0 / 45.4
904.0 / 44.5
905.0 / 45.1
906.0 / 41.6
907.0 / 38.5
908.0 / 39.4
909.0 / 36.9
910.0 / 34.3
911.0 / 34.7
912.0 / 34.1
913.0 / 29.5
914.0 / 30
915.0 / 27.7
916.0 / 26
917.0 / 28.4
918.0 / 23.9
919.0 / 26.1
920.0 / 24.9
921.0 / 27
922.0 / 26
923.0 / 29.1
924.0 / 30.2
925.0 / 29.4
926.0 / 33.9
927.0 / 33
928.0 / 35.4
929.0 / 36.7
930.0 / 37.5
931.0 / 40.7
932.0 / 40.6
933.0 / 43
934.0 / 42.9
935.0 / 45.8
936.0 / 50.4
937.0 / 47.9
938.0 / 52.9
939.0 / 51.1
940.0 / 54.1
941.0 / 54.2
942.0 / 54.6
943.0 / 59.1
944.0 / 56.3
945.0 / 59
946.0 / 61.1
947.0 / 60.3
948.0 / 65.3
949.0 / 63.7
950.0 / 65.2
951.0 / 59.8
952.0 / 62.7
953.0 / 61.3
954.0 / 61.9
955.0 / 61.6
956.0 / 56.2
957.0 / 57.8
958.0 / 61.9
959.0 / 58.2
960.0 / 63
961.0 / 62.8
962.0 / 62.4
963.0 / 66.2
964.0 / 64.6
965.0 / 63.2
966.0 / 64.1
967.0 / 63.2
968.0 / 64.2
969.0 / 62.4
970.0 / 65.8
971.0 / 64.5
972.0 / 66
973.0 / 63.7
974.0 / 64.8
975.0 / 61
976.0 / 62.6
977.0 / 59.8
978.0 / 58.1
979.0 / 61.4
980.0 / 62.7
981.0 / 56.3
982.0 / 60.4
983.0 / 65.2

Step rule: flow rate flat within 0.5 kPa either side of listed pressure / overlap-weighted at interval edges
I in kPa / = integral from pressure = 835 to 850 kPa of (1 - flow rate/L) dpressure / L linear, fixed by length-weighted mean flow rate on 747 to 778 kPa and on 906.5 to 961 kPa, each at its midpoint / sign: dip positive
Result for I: -2.4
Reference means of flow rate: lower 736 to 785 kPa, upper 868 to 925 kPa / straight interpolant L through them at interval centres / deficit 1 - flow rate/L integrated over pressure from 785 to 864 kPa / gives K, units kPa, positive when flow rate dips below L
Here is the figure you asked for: 2.8 kPa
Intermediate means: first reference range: 50.8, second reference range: 47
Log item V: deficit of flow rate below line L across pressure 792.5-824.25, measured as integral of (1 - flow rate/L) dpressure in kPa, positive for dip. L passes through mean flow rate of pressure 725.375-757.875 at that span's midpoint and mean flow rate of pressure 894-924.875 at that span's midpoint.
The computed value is 5.6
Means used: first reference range 51.3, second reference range 38.1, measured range 37.9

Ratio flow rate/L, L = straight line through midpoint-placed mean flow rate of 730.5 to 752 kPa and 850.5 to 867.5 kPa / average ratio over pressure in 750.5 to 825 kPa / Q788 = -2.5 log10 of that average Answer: 0.18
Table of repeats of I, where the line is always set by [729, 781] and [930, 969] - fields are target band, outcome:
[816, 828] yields 1.9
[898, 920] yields 7.3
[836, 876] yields -1.8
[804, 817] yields 4.7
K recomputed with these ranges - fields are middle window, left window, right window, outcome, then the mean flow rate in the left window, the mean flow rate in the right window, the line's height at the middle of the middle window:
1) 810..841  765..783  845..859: 5.1 kPa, 52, 57.1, 55.3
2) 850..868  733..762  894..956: -3.9 kPa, 50.5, 44.8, 46.9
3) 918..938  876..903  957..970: 8.0 kPa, 56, 62.9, 59.6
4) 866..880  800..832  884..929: -5.0 kPa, 39.9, 42.3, 41.4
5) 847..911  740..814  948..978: 0.5 kPa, 46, 62.5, 55.1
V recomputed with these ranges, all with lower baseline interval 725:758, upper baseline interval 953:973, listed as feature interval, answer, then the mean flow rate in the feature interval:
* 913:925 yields 6.6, 27.4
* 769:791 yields 1.5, 49.7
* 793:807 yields 4.4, 37.1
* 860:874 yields 0.1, 57.4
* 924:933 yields 3.7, 36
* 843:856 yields 0.0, 57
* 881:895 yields 0.0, 58.9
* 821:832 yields 1.5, 48.3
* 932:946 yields 2.2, 51.6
